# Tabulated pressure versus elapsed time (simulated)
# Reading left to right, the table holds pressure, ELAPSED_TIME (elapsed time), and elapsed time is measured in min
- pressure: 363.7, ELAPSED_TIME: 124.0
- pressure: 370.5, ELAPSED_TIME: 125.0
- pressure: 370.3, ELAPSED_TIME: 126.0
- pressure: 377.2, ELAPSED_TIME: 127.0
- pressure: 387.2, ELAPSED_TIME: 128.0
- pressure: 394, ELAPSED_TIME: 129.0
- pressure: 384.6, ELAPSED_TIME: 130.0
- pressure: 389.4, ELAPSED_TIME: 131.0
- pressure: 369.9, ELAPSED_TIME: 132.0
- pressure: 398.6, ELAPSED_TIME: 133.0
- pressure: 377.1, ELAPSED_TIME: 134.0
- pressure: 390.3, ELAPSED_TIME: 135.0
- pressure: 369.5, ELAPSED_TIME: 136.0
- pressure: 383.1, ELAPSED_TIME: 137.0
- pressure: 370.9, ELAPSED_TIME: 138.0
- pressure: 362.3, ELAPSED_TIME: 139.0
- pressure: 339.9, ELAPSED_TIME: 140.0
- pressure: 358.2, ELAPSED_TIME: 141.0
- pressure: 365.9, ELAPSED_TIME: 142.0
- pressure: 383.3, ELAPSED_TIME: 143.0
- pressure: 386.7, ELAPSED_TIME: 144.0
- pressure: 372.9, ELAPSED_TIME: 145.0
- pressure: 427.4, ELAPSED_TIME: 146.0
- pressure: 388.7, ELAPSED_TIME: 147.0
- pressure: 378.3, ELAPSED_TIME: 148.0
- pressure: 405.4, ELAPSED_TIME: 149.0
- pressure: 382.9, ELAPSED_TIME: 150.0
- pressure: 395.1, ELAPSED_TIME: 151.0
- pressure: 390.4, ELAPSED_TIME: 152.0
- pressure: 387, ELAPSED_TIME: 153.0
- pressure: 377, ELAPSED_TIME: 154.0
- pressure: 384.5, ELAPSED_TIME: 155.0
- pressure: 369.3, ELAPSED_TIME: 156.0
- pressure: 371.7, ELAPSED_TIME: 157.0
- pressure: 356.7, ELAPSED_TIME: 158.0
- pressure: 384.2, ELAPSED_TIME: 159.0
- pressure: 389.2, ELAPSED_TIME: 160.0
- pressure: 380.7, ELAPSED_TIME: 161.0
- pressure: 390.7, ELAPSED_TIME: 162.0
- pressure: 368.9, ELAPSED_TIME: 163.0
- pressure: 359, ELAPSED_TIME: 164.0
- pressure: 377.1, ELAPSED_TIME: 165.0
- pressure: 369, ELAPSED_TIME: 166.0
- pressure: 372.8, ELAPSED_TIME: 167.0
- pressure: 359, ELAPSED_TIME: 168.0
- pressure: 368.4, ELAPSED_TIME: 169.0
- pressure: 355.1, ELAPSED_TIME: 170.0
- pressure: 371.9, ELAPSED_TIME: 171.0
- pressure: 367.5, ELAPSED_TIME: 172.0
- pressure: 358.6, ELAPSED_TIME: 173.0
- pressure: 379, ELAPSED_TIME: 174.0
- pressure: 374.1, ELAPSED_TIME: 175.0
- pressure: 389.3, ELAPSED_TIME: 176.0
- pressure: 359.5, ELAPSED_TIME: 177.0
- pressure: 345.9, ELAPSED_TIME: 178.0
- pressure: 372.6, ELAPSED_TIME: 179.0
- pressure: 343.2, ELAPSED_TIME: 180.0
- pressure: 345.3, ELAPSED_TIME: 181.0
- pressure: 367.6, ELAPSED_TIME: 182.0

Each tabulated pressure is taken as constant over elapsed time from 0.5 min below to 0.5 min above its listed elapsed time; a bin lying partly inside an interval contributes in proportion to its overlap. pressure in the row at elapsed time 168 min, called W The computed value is 359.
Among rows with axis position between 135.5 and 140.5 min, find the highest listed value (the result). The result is 383.1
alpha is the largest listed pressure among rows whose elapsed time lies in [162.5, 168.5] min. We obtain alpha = 377.1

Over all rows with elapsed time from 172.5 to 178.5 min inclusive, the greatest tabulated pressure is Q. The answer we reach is 389.3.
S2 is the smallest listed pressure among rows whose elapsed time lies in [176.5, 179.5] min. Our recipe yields 345.9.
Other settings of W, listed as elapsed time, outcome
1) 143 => 383.3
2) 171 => 371.9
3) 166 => 369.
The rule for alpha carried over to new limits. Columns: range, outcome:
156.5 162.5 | 390.7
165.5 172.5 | 372.8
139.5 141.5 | 358.2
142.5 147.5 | 427.4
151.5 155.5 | 390.4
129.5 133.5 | 398.6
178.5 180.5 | 372.6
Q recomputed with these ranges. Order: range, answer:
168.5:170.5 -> 368.4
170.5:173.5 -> 371.9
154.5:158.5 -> 384.5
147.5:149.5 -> 405.4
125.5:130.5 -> 394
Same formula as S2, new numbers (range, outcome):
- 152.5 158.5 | 356.7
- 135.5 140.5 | 339.9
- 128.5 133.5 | 369.9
